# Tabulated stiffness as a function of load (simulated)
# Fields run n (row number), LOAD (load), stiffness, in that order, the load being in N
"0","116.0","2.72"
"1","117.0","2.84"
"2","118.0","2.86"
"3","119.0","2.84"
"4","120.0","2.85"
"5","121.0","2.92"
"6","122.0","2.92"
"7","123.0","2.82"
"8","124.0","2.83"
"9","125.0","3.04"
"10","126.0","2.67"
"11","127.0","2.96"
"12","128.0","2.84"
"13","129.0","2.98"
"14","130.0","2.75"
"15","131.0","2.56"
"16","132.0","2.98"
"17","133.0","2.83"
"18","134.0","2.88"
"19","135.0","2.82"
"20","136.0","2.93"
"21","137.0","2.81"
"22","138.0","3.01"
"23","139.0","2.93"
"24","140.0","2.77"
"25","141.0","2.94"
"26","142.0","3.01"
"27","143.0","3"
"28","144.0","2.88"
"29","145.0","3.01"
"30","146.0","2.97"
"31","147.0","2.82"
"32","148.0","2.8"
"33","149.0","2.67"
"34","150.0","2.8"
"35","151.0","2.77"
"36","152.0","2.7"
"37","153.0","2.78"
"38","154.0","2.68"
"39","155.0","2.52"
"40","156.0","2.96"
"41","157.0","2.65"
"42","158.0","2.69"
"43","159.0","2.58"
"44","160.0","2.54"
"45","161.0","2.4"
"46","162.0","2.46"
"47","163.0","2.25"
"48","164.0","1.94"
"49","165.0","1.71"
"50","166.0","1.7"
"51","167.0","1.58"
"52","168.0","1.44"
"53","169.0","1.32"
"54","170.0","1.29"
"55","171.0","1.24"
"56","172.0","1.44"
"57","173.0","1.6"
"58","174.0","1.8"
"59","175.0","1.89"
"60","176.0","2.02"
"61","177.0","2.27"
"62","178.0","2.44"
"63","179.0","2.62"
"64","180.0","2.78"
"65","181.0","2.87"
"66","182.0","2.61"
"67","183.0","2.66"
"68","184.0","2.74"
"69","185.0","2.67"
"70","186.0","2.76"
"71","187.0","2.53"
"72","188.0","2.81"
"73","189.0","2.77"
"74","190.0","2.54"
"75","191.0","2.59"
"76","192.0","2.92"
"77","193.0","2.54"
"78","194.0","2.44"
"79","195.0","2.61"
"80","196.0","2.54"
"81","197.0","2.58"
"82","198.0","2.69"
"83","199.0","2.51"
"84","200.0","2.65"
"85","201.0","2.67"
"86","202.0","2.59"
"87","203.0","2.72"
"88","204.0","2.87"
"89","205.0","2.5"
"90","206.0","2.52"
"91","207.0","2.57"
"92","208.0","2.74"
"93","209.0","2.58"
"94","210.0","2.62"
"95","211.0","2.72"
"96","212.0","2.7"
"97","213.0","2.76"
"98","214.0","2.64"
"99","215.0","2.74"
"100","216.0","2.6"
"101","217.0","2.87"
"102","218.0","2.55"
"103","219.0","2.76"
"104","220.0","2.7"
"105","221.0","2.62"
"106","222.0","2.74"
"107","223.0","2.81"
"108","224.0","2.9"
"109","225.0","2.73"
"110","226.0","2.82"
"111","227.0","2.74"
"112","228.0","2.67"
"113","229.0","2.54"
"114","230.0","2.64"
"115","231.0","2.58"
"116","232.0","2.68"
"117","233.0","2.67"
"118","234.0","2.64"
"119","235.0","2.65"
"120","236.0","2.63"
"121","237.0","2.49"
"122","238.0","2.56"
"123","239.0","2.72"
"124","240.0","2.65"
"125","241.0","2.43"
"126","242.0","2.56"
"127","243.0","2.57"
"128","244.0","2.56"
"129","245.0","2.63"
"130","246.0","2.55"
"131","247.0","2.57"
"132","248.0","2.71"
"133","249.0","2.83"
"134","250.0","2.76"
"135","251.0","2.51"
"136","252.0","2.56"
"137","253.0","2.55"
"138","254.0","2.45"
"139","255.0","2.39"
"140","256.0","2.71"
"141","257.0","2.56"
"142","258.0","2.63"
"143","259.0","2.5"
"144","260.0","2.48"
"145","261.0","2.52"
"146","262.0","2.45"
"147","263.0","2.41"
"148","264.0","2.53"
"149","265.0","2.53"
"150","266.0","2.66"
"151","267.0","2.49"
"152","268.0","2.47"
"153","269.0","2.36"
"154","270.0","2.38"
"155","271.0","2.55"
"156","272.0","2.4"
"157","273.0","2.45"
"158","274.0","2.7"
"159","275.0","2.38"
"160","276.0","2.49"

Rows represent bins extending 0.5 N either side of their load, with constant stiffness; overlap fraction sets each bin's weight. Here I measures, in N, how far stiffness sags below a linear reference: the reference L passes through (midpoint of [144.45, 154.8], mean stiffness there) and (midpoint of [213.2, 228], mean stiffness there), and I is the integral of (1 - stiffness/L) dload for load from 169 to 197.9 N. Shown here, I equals 4.2 N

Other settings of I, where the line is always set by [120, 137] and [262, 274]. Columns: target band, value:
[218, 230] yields -0.54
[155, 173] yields 4.89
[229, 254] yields -0.52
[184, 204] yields 0.26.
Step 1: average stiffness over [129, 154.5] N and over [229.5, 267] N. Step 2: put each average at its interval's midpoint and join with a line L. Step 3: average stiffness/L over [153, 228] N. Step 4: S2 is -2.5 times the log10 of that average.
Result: 0.10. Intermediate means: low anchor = 2.85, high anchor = 2.58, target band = 2.47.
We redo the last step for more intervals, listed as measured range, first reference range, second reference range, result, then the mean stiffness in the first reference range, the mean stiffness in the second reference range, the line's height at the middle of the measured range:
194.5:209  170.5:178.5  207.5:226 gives -0.10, 1.84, 2.71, 2.4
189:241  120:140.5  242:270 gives 0.00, 2.86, 2.55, 2.65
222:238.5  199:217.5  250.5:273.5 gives -0.03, 2.67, 2.5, 2.6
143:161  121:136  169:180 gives -0.17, 2.85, 1.88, 2.36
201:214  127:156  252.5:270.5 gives 0.00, 2.84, 2.5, 2.66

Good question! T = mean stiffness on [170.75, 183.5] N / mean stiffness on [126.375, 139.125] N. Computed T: 0.76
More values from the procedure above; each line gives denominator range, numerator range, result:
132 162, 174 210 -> 0.92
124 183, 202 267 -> 1.05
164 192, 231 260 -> 1.19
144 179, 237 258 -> 1.14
